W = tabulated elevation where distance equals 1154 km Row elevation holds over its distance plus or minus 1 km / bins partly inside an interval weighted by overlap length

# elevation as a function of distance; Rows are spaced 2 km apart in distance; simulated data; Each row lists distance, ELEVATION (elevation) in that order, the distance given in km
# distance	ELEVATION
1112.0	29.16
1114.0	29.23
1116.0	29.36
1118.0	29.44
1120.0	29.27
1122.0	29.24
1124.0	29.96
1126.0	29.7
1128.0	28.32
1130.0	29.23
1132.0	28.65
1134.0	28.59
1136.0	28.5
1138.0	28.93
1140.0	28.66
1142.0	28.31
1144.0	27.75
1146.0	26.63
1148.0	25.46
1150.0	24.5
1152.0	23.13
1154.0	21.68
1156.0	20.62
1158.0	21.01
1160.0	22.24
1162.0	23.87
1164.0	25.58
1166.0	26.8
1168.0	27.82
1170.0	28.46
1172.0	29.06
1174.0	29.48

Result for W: 21.68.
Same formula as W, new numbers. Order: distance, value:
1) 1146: 26.63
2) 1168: 27.82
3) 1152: 23.13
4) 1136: 28.5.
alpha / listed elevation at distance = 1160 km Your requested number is 22.24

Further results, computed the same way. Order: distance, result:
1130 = 29.23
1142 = 28.31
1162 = 23.87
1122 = 29.24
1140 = 28.66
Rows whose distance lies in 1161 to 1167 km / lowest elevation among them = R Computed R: 23.87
